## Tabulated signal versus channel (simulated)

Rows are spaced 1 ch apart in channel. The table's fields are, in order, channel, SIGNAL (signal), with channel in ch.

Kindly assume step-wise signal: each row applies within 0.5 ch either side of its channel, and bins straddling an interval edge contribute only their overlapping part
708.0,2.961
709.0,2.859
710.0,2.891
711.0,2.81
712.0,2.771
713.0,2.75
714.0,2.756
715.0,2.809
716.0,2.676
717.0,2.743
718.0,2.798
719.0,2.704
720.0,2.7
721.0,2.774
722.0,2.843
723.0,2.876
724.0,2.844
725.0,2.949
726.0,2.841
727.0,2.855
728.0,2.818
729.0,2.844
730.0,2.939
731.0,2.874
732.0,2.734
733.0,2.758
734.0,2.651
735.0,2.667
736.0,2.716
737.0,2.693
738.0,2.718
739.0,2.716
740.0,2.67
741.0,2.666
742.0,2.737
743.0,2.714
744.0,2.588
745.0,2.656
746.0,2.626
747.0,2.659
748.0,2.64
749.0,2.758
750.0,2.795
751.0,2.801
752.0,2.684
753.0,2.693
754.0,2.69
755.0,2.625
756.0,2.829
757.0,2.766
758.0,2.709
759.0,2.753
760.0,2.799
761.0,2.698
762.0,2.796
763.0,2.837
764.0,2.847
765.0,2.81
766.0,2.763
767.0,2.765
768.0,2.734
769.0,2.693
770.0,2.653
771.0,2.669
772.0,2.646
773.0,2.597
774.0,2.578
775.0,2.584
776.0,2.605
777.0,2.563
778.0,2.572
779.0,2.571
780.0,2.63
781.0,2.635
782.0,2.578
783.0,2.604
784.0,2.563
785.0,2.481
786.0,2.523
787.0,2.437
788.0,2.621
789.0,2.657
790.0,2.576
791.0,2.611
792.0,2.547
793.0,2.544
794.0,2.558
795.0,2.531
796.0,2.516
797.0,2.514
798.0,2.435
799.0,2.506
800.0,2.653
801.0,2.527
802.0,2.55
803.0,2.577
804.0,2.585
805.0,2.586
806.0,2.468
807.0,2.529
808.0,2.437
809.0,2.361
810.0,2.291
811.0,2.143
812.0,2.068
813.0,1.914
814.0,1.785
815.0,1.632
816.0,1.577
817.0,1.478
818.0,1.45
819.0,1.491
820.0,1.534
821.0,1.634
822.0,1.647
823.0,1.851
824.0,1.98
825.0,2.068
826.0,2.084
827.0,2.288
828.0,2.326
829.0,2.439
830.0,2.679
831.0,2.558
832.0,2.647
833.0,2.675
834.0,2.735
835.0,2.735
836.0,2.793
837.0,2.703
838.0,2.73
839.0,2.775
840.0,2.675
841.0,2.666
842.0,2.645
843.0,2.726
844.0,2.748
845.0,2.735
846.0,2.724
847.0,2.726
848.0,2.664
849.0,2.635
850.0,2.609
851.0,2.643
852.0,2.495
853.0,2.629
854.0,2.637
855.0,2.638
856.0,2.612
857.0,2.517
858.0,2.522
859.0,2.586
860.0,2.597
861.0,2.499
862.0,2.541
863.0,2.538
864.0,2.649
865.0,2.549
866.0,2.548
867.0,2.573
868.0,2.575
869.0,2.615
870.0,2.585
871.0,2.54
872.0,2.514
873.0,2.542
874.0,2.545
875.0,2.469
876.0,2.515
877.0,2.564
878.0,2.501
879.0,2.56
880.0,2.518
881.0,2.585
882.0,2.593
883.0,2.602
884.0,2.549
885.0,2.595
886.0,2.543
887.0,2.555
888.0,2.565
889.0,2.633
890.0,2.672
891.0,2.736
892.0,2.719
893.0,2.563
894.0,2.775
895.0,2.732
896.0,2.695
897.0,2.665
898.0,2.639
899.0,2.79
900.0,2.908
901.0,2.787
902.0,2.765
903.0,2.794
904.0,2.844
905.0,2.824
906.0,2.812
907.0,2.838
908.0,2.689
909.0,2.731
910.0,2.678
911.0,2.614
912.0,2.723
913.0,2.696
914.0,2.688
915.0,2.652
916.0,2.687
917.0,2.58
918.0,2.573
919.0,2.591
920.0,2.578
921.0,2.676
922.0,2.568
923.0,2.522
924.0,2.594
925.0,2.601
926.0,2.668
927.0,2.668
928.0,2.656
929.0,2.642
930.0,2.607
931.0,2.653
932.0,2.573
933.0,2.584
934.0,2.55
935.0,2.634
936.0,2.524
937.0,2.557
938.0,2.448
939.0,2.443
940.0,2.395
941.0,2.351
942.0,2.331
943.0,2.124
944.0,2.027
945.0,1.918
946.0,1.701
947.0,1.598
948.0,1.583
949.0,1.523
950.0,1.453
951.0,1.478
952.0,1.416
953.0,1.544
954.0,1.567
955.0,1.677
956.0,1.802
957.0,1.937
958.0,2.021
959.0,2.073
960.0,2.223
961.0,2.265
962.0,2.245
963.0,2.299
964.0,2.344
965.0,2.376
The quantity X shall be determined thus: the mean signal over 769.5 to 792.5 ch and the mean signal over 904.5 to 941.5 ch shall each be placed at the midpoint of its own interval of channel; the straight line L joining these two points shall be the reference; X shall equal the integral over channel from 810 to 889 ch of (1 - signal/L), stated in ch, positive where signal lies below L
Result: 5.3 ch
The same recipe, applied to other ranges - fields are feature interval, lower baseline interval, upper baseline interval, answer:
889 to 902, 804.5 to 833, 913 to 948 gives -2.1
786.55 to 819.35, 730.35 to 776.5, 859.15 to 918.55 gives 4.6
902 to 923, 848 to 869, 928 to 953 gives -3.4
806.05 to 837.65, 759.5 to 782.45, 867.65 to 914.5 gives 6.1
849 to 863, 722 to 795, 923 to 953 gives -0.7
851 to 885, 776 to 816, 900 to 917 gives 0.9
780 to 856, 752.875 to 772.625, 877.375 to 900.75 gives 7.9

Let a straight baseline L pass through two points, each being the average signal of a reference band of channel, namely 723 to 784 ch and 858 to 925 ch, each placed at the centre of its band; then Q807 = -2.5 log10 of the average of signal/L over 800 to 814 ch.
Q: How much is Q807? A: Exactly 0.132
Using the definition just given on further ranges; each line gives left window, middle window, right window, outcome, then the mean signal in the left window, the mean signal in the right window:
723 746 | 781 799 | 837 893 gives 0.06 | 2.76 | 2.6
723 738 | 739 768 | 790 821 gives -0.04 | 2.8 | 2.24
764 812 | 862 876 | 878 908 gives 0.04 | 2.56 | 2.68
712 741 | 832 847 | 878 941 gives -0.01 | 2.77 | 2.64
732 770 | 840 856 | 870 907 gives 0.00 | 2.72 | 2.65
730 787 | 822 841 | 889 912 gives 0.10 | 2.69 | 2.74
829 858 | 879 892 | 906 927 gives 0.02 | 2.66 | 2.65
